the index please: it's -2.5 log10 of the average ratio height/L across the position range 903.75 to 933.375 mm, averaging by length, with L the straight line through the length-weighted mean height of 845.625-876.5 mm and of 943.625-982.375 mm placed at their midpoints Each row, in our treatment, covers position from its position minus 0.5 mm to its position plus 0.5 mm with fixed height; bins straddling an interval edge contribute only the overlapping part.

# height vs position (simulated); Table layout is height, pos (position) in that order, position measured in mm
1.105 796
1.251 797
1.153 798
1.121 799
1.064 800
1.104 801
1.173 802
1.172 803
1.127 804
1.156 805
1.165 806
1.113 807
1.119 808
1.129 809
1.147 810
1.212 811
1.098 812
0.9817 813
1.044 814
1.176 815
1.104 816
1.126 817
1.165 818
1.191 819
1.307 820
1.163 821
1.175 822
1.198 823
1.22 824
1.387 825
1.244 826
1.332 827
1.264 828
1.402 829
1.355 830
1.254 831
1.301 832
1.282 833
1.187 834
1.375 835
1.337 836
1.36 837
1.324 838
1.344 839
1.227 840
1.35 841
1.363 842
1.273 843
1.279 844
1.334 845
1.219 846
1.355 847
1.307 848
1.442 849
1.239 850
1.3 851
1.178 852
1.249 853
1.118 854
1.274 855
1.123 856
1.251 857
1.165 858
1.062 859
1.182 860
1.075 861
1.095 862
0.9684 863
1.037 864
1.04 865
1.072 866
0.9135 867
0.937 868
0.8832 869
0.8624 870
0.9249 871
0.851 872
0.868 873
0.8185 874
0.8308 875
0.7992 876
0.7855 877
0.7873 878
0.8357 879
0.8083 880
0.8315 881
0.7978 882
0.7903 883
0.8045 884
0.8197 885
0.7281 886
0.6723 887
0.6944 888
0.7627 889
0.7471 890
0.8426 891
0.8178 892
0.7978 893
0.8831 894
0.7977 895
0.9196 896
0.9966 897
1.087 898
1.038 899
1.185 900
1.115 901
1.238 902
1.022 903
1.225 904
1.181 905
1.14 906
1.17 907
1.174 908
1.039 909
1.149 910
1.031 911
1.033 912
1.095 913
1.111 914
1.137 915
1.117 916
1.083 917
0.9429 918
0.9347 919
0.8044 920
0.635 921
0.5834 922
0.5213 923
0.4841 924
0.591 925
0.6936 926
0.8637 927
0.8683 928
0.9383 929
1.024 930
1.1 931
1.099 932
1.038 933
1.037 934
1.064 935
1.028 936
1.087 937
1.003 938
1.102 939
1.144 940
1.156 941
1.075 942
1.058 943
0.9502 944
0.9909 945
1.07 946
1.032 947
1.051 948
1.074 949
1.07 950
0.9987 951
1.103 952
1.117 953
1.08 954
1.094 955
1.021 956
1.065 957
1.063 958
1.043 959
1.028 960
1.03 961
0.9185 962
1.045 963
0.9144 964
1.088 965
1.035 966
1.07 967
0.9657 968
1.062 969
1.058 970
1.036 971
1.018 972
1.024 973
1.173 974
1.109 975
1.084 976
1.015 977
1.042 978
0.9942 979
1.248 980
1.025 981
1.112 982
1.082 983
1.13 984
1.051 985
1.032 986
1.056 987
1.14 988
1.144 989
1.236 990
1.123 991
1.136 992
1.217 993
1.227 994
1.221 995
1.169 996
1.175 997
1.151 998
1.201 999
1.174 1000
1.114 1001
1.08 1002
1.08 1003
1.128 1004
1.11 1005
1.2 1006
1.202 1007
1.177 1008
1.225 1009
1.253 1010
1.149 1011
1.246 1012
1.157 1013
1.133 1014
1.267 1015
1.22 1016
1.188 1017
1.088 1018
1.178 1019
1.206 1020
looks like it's 0.11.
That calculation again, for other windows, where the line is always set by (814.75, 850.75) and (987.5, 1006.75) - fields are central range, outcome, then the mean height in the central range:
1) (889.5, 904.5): 0.247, 0.981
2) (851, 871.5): 0.169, 1.08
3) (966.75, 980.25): 0.113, 1.06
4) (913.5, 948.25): 0.255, 0.954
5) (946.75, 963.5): 0.137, 1.05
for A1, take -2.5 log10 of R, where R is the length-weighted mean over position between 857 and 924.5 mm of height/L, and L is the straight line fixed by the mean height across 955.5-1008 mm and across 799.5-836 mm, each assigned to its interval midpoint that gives 0.22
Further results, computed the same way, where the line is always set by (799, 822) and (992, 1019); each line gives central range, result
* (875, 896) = 0.404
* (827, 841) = -0.149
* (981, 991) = 0.062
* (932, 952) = 0.104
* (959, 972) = 0.144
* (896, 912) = 0.043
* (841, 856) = -0.119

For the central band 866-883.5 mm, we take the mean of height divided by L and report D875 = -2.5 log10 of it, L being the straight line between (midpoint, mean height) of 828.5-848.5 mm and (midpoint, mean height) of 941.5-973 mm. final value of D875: 0.401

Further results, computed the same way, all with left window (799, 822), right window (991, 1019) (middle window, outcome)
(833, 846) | -0.15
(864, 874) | 0.23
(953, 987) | 0.11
